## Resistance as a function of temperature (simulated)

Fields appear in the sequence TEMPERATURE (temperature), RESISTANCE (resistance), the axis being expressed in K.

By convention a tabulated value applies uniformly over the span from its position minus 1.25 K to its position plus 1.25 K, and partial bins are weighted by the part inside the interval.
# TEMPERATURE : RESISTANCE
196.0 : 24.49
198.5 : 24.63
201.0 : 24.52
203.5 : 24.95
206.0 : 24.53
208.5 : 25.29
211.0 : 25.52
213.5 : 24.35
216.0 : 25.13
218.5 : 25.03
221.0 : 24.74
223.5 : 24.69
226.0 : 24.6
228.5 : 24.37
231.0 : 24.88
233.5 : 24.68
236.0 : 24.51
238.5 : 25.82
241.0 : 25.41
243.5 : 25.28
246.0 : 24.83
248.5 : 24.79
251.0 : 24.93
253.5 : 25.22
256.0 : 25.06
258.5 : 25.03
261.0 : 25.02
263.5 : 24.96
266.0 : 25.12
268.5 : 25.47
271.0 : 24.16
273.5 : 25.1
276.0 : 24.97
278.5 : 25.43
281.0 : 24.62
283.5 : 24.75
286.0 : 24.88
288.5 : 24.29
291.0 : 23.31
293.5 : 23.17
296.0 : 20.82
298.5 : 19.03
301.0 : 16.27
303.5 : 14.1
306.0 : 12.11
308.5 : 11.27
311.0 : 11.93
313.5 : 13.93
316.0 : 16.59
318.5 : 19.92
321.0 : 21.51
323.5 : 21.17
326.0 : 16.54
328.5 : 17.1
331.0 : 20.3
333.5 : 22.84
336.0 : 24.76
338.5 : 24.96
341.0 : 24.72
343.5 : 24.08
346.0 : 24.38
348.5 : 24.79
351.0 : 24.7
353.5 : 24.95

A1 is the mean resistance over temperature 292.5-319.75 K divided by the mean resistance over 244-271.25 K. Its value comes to 0.6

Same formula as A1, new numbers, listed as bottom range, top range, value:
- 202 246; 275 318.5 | 0.78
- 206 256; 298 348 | 0.76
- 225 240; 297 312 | 0.57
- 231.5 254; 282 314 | 0.74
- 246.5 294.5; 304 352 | 0.80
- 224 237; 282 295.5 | 0.97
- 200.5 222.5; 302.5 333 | 0.66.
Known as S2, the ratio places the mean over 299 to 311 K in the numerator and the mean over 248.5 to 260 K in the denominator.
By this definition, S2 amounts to 0.5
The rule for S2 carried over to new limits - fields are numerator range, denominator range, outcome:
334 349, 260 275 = 0.98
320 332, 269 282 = 0.77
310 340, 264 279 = 0.78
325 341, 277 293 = 0.88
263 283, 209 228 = 1.00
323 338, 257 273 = 0.83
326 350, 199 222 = 0.92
